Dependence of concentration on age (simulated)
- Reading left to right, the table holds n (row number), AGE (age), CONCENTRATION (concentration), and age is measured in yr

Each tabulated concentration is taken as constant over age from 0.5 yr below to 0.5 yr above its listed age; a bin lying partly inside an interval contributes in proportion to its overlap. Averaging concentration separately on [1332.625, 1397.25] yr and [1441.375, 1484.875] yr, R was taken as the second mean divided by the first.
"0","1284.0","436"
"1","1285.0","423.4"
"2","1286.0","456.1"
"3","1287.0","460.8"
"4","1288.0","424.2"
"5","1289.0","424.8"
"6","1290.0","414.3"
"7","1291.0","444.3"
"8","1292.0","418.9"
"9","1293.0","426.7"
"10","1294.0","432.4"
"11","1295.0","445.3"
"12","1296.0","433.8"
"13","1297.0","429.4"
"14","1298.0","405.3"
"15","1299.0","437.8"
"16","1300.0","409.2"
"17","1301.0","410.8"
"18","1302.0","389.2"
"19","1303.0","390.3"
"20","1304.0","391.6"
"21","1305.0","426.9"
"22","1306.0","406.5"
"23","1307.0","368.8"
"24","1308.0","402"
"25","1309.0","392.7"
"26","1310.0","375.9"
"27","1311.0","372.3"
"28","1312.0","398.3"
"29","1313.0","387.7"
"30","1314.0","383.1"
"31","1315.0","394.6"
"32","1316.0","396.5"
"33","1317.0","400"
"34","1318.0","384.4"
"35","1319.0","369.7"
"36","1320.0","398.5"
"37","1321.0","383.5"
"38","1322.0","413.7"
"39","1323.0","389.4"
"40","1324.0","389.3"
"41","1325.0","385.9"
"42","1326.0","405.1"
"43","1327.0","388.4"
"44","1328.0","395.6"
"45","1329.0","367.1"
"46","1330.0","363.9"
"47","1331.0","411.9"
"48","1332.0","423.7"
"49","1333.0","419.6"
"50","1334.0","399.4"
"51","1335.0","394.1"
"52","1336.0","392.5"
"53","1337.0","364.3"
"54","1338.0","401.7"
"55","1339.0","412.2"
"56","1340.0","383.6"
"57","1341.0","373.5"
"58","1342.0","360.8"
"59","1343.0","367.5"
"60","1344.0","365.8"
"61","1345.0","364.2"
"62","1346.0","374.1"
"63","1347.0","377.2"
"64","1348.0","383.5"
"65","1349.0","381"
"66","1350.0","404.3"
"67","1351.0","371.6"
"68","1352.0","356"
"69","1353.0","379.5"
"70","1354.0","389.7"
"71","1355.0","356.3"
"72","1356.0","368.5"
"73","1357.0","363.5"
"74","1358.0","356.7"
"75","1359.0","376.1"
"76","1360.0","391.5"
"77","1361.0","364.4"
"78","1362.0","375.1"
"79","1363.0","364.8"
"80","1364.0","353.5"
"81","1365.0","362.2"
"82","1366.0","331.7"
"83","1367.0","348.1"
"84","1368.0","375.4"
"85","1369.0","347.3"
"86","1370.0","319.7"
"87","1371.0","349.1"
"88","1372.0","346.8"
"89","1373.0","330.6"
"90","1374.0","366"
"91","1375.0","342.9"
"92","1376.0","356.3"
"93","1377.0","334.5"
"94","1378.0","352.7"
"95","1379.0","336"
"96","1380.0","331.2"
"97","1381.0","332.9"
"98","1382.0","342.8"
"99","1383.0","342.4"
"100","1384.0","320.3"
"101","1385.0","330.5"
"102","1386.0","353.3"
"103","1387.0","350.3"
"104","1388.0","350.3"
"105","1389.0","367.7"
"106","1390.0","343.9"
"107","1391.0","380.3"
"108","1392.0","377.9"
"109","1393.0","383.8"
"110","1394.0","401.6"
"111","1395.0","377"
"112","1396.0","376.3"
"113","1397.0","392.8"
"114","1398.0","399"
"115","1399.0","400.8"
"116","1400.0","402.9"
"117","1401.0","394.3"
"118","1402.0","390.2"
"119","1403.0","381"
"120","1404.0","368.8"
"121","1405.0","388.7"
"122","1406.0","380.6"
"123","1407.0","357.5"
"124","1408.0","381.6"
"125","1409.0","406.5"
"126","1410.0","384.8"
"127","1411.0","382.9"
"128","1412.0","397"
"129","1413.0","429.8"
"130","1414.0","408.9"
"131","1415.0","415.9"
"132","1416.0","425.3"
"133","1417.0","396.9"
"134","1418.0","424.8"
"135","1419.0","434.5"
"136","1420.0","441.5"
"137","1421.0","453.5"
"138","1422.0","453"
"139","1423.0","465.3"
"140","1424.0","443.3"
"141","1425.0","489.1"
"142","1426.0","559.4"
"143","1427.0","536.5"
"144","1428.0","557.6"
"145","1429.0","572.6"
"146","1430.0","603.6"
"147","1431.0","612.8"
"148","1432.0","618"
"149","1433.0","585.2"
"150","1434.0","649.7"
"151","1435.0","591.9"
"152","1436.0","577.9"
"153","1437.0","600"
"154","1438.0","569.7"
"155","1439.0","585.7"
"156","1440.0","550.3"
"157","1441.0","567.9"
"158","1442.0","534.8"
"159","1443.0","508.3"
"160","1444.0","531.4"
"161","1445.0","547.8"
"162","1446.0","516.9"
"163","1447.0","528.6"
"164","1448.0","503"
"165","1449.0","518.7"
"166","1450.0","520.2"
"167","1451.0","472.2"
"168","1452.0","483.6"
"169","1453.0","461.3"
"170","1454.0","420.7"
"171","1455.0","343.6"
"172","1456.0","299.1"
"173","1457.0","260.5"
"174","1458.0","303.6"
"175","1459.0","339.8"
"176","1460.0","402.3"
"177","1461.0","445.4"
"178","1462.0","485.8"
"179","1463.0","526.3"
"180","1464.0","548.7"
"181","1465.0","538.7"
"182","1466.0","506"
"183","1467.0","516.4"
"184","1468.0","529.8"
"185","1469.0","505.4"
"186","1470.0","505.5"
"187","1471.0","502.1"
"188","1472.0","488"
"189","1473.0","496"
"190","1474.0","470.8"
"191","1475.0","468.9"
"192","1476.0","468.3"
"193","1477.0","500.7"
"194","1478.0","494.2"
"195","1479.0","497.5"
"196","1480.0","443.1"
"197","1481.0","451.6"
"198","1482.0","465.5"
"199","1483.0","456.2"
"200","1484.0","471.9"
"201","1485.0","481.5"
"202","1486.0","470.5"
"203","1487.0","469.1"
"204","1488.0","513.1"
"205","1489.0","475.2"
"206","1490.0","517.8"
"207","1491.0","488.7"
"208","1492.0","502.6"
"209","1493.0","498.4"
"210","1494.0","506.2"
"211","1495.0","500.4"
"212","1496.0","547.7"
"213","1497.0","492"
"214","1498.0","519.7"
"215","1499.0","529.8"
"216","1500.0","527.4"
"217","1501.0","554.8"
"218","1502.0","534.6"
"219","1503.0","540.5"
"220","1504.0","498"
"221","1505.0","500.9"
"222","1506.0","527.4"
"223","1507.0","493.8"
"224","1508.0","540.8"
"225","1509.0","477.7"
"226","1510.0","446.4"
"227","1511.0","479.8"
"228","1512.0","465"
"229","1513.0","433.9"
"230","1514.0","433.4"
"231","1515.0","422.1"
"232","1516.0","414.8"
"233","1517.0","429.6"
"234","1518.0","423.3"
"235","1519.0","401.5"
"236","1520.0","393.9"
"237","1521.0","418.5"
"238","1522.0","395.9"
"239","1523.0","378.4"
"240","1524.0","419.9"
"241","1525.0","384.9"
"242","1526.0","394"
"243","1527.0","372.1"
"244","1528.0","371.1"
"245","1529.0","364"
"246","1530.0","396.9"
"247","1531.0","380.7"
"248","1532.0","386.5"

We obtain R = 1.29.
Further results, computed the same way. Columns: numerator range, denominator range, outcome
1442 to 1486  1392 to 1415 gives 1.21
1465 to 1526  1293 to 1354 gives 1.22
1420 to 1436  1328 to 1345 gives 1.40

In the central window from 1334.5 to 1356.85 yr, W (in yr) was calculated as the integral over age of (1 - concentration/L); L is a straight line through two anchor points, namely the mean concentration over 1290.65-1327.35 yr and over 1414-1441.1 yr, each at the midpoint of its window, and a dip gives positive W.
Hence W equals 3.1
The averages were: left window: 402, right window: 522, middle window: 378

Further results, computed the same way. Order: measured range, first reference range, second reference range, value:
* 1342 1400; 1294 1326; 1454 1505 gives 8.82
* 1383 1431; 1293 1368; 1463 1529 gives 1.58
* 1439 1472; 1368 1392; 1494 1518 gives -3.48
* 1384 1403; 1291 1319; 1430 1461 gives 3.69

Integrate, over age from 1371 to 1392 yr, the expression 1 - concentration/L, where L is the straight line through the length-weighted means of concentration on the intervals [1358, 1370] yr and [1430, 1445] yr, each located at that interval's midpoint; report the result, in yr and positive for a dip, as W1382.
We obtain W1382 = 3.3 yr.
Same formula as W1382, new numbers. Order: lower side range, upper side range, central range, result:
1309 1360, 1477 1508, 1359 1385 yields 3.96 yr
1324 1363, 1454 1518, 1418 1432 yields -2.41 yr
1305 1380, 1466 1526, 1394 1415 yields 1.31 yr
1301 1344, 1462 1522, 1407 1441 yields -3.60 yr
